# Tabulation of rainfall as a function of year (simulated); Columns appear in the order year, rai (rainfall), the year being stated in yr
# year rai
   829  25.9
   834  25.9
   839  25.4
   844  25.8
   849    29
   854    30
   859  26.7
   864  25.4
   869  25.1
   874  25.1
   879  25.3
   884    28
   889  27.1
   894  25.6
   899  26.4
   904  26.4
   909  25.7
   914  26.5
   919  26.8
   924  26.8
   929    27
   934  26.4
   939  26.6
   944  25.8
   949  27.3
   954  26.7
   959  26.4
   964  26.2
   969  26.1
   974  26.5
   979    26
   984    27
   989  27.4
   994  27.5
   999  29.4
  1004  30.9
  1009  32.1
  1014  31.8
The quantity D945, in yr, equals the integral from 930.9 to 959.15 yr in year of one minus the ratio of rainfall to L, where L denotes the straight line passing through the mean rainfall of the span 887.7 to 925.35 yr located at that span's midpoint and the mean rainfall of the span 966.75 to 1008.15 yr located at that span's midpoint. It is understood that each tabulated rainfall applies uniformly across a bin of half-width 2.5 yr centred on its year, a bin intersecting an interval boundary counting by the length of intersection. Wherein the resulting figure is 0.5 yr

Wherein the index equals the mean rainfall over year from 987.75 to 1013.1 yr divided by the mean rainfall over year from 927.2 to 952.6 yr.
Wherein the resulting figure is 1.12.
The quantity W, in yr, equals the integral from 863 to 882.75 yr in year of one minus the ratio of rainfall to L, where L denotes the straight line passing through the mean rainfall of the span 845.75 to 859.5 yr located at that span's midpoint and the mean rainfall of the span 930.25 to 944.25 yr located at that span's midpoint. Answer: 1.9 yr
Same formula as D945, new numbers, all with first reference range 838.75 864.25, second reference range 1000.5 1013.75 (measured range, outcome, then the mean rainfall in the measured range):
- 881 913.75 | 2.3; 26.5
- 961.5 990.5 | 3.9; 26.5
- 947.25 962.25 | 1.6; 26.7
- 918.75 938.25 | 1.7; 26.7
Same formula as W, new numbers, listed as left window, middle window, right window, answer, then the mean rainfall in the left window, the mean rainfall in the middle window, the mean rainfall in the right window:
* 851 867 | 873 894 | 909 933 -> 0.5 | 27.3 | 26.4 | 26.6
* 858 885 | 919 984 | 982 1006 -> 2.3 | 25.8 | 26.5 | 28.4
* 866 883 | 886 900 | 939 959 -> -0.4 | 25.4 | 26.4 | 26.6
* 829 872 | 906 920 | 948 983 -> 0.1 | 26.6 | 26.3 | 26.4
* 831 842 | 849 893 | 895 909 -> -1.3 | 25.7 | 26.7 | 26.2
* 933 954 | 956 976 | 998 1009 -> 1.3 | 26.6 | 26.3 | 30.7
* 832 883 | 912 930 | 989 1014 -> 0.8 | 26.4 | 26.8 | 29.9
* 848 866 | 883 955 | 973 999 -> 2.3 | 27.7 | 26.6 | 27.1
